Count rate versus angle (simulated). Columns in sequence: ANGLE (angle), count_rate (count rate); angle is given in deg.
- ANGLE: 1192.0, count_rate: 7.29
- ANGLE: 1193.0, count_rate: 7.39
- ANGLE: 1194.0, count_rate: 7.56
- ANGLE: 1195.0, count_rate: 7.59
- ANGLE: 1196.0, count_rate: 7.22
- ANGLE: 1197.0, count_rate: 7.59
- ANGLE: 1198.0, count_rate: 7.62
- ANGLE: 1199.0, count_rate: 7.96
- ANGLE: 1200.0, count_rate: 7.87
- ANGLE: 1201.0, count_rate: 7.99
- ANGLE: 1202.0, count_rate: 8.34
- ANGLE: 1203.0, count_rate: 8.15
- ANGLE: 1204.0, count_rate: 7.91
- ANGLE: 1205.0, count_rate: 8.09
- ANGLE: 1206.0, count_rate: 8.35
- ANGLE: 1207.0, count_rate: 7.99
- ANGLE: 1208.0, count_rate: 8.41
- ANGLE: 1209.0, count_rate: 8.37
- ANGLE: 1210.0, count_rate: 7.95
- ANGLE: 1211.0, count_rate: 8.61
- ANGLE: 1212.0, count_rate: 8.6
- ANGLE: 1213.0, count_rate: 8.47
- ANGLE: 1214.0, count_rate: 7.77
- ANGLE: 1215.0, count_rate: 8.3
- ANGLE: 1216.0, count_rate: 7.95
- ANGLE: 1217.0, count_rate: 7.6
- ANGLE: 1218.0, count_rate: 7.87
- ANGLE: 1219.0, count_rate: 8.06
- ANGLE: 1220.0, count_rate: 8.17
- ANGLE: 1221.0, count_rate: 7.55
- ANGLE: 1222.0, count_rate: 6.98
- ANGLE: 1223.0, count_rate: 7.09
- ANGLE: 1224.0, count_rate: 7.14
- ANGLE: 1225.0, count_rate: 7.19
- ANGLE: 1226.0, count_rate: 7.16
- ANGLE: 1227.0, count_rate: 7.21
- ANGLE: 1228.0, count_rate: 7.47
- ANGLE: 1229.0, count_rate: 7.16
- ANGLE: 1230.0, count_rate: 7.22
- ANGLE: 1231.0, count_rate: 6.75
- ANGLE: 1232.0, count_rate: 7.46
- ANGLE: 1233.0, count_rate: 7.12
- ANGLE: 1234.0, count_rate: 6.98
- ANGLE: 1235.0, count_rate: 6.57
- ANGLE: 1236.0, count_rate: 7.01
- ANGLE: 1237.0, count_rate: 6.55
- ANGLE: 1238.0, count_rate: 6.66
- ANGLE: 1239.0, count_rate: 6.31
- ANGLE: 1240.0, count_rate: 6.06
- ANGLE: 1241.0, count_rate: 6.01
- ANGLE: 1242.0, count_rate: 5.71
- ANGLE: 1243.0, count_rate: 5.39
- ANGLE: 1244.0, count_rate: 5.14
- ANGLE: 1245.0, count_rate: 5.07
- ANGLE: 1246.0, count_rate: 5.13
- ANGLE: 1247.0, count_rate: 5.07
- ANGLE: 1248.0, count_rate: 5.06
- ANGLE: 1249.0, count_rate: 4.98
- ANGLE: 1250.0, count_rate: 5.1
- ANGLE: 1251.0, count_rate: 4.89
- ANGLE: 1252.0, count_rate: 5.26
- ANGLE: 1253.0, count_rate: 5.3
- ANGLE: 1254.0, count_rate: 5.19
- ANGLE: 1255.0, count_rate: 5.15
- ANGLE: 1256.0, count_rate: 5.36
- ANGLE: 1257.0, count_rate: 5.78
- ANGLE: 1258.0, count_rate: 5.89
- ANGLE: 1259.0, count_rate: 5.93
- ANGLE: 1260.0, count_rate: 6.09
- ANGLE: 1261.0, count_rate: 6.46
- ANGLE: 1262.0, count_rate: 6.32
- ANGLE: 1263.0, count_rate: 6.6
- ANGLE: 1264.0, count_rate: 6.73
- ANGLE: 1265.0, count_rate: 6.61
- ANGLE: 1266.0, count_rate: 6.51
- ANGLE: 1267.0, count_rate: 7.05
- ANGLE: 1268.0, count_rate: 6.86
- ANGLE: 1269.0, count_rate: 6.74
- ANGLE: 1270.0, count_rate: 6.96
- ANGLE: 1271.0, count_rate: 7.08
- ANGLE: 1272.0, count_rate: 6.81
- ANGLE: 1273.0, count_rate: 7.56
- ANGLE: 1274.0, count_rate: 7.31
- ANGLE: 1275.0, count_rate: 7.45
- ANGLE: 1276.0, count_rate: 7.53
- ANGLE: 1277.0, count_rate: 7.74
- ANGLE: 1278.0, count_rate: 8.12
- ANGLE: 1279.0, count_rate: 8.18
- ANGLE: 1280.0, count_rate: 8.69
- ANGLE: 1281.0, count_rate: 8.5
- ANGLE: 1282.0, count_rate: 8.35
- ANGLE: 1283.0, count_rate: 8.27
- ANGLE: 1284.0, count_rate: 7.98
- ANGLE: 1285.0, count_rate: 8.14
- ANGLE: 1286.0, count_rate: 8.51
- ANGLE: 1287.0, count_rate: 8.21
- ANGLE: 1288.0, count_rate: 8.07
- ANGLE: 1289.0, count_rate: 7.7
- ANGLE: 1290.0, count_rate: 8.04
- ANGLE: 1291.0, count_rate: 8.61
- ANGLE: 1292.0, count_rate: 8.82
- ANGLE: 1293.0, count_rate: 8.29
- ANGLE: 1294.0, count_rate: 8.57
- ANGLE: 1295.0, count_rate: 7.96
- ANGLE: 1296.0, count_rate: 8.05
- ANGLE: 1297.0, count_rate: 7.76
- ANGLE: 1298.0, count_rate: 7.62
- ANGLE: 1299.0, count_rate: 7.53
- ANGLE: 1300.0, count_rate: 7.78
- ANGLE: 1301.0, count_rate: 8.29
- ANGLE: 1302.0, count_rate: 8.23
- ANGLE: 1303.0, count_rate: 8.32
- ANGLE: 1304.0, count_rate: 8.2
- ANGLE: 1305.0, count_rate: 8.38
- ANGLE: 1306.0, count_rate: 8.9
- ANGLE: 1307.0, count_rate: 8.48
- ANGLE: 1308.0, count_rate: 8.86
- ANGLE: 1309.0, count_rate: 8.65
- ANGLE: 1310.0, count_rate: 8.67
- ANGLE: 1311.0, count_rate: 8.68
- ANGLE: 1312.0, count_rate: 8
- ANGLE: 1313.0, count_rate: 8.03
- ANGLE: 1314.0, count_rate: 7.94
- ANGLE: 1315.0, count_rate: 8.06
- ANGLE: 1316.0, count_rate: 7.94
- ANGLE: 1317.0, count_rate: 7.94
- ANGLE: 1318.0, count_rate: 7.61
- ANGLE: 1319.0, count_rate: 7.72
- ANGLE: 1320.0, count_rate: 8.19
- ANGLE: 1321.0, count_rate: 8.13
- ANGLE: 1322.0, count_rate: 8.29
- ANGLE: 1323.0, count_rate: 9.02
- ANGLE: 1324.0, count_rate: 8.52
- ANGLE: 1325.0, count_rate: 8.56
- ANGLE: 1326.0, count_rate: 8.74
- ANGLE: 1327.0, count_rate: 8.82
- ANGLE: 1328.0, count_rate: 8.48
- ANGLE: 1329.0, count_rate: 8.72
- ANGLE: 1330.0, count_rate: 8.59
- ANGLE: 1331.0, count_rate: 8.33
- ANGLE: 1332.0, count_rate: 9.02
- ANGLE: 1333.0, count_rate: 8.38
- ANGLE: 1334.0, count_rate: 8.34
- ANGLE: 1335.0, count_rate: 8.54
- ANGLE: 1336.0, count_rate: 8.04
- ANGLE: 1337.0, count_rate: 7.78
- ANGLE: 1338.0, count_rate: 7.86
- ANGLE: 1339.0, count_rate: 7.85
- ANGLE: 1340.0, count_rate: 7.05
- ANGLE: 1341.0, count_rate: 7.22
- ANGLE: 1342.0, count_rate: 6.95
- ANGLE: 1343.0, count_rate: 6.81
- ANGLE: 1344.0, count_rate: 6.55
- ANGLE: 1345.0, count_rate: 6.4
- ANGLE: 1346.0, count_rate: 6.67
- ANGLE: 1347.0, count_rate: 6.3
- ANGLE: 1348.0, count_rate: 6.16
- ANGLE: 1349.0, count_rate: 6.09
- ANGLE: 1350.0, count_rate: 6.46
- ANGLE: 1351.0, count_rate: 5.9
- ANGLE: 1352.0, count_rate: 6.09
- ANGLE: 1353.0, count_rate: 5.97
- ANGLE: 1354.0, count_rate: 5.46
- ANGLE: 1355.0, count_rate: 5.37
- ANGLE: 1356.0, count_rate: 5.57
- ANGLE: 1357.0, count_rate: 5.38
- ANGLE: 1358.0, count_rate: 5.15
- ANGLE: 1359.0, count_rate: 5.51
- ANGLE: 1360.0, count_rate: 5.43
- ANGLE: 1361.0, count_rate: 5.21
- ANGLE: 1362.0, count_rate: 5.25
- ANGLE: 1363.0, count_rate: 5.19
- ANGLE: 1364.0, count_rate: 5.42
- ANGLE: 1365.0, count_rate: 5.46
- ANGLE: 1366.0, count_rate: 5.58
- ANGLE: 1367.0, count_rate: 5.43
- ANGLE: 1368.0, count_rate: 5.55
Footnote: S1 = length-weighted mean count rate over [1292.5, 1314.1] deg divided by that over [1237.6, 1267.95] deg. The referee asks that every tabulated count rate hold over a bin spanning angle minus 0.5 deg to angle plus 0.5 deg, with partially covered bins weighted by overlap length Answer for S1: 1.43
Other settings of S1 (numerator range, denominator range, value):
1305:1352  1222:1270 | 1.26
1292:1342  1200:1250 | 1.15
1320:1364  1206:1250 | 1.01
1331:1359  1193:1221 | 0.85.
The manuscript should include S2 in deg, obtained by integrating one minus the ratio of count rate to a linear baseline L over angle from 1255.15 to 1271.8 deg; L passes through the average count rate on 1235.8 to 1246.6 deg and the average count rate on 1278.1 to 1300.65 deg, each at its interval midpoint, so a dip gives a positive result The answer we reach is 1.3 deg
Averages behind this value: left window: 5.87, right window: 8.17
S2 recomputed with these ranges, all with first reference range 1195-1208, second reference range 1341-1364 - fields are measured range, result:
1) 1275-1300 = -4.9 deg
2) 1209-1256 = 5.3 deg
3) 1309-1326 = -4.9 deg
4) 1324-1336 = -4.5 deg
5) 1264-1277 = -0.1 deg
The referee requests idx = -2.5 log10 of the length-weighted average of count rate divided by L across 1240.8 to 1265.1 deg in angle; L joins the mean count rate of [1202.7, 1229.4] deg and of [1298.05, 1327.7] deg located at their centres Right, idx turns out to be 0.39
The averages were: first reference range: 7.84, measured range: 5.59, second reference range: 8.28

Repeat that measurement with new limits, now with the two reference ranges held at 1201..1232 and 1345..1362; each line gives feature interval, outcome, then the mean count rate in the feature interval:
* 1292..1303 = -0.215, 8.06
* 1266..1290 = -0.122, 7.71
